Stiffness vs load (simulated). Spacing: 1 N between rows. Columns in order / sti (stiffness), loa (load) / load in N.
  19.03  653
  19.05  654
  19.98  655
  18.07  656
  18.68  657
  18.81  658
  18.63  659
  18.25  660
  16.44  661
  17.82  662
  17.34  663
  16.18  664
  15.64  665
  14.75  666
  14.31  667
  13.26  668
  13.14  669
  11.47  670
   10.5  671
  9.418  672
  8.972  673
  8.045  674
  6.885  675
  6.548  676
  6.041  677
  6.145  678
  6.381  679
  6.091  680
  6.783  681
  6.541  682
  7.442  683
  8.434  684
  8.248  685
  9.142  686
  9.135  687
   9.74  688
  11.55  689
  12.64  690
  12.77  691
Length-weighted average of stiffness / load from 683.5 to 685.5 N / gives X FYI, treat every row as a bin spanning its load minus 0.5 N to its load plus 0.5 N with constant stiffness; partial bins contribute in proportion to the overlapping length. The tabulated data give 8.34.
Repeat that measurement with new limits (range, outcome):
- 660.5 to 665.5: 16.7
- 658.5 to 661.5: 17.8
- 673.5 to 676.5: 7.16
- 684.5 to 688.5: 9.07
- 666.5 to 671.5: 12.5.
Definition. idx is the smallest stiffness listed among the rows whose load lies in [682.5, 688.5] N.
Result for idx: 7.442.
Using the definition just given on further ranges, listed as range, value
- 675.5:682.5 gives 6.041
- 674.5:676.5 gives 6.548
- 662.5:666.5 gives 14.75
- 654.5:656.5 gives 18.07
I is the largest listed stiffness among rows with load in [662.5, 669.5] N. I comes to 17.34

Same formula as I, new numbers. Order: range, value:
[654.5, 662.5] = 19.98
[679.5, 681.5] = 6.783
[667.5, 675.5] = 13.26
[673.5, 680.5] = 8.045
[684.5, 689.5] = 11.55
